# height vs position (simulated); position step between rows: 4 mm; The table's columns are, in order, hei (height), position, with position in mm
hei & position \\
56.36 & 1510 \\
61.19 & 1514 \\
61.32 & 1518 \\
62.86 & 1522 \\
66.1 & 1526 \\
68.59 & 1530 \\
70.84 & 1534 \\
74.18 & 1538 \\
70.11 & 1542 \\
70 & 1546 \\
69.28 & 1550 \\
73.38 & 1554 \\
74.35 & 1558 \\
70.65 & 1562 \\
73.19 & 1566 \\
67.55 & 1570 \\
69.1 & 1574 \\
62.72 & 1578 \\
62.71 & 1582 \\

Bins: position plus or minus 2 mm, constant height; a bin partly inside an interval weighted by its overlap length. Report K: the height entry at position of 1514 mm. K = 61.19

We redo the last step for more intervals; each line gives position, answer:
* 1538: 74.18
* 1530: 68.59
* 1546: 70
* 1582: 62.71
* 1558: 74.35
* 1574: 69.1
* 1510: 56.36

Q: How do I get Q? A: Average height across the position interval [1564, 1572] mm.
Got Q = 70.4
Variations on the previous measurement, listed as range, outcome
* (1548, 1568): 72.2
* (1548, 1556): 71.3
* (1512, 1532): 64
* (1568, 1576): 68.3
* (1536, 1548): 71.4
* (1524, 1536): 68.5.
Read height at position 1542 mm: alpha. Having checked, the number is 70.11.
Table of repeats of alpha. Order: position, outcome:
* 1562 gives 70.65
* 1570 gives 67.55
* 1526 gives 66.1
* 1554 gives 73.38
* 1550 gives 69.28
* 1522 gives 62.86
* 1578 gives 62.72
